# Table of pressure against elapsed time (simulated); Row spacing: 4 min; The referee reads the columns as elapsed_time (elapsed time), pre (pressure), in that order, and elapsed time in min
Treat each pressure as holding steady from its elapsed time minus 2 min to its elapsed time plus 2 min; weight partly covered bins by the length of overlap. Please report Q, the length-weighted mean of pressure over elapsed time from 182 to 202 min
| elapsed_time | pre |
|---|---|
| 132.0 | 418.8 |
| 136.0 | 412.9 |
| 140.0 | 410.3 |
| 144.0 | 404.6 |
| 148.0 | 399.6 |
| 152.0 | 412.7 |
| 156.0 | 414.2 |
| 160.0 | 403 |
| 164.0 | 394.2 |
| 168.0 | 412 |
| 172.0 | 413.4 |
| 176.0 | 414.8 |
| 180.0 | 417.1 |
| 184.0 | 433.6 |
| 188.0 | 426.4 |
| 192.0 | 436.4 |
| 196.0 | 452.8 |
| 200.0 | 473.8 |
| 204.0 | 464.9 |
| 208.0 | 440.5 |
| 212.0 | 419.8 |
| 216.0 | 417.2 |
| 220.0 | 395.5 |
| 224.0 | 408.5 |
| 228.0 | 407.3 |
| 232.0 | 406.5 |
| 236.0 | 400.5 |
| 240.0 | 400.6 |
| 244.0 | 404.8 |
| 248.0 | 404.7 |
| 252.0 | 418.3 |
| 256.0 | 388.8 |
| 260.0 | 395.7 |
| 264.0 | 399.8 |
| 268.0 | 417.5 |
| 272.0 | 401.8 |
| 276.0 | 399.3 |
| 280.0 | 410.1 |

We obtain 445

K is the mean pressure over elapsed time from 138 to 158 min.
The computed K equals 408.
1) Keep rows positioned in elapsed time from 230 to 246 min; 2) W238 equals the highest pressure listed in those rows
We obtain 406.5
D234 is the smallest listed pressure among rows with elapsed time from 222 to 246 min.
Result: 400.5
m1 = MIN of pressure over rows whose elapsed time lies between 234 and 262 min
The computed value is 388.8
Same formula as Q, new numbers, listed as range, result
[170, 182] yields 415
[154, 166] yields 404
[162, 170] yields 403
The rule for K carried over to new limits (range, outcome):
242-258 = 404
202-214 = 442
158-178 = 407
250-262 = 401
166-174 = 413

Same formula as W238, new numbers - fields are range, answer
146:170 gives 414.2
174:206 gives 473.8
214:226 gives 417.2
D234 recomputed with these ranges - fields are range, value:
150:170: 394.2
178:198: 417.1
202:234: 395.5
